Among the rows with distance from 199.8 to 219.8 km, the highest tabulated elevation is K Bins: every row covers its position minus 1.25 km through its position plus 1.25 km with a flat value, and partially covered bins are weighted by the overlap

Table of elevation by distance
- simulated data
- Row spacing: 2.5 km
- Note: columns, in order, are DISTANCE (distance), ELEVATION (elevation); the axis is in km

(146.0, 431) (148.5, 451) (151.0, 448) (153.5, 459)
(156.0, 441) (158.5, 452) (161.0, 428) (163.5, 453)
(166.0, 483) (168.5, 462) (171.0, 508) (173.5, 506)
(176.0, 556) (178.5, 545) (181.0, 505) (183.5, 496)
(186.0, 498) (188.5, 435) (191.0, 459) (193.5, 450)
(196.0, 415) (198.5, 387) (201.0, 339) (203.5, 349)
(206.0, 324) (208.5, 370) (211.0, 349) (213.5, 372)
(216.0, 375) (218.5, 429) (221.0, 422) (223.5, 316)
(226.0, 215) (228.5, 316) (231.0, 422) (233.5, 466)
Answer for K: 429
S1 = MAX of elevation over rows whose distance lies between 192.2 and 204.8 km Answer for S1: 450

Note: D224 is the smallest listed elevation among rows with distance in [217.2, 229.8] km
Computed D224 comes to 215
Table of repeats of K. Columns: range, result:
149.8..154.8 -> 459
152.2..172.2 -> 508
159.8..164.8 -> 453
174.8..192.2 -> 556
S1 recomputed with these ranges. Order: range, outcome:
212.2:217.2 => 375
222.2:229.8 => 316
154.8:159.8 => 452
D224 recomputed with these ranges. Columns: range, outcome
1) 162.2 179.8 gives 453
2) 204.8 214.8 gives 324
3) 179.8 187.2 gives 496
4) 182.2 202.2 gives 339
